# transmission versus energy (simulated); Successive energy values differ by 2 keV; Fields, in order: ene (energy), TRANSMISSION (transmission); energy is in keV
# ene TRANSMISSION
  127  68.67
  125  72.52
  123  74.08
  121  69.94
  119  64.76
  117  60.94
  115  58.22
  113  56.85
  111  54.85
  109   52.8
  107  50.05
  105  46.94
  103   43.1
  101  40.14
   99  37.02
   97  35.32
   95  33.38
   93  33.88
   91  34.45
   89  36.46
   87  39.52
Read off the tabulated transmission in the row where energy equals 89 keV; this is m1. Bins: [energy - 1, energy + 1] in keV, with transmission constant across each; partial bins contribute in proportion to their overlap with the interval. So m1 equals 36.46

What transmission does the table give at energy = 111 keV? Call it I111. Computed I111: 54.85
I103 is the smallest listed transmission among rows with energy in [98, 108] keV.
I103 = 37.02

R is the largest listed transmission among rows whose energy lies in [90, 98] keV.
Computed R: 35.32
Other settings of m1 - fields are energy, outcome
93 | 33.88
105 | 46.94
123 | 74.08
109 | 52.8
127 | 68.67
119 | 64.76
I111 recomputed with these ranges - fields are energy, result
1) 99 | 37.02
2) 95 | 33.38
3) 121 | 69.94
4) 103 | 43.1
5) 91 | 34.45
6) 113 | 56.85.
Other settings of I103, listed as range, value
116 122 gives 60.94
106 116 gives 50.05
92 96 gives 33.38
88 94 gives 33.88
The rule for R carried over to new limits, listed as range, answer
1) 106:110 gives 52.8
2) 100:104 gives 43.1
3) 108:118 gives 60.94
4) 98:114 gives 56.85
